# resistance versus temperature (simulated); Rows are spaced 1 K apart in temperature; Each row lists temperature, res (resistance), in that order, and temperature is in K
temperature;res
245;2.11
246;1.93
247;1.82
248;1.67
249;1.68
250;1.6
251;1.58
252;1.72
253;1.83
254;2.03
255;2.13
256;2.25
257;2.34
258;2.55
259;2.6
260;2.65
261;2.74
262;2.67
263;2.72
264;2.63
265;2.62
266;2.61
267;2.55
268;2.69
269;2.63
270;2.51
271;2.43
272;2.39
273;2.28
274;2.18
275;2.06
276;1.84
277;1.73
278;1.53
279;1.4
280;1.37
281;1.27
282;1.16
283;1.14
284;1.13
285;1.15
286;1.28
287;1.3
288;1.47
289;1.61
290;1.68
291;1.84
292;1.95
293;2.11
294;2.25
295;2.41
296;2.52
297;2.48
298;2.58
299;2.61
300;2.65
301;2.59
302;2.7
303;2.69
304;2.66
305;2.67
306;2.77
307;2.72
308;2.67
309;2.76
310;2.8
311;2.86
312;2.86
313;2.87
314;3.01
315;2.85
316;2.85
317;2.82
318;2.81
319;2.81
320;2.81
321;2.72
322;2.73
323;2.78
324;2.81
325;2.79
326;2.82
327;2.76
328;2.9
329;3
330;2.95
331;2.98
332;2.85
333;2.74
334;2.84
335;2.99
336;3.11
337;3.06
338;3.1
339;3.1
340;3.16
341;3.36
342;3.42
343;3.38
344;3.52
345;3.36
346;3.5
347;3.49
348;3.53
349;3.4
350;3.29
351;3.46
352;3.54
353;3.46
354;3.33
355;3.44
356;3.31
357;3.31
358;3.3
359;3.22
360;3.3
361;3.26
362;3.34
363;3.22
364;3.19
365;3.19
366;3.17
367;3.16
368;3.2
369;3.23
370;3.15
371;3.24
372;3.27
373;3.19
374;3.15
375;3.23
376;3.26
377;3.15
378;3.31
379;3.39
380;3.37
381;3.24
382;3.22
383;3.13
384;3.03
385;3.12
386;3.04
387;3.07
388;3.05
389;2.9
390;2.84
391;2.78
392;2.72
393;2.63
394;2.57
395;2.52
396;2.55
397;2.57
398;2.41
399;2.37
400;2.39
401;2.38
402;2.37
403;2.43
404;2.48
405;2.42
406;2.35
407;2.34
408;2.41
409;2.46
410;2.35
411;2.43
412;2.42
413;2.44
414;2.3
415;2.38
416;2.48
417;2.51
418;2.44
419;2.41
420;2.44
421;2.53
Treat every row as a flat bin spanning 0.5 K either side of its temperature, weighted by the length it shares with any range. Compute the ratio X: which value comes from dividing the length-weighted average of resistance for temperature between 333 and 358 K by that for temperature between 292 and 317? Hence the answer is 1.2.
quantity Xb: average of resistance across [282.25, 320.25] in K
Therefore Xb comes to 2.35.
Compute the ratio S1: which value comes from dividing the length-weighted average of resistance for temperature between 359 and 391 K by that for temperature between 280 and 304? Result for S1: 1.64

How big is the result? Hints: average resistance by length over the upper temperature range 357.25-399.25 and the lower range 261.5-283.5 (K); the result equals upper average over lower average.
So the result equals 1.5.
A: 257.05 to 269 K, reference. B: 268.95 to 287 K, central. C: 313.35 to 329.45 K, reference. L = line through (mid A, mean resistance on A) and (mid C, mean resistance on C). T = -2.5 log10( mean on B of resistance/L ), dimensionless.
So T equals 0.483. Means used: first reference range 2.63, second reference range 2.83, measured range 1.71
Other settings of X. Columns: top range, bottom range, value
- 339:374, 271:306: 1.67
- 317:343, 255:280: 1.26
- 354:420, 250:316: 1.28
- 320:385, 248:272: 1.37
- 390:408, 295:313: 0.93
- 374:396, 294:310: 1.15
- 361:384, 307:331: 1.14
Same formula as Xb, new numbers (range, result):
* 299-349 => 2.94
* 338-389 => 3.27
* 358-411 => 2.91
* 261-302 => 2.07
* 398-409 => 2.4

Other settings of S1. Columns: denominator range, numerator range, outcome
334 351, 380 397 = 0.88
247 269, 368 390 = 1.39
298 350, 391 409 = 0.84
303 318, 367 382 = 1.16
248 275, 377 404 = 1.22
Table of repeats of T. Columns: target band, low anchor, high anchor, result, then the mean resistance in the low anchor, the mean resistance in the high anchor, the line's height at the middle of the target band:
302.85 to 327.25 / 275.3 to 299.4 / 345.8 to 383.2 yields -0.21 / 1.74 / 3.29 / 2.3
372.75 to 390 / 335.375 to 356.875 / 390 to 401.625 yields -0.14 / 3.35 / 2.55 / 2.78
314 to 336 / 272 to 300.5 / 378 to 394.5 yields -0.24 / 1.83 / 3.02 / 2.29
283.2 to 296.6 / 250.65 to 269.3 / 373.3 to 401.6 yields 0.40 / 2.4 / 2.91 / 2.52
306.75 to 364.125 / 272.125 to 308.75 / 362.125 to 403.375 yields -0.23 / 2.02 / 2.97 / 2.48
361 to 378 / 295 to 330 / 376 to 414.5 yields -0.18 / 2.75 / 2.72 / 2.73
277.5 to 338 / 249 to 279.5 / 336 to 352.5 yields 0.18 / 2.24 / 3.35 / 2.84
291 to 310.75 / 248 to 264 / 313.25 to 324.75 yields 0.04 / 2.2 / 2.82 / 2.64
